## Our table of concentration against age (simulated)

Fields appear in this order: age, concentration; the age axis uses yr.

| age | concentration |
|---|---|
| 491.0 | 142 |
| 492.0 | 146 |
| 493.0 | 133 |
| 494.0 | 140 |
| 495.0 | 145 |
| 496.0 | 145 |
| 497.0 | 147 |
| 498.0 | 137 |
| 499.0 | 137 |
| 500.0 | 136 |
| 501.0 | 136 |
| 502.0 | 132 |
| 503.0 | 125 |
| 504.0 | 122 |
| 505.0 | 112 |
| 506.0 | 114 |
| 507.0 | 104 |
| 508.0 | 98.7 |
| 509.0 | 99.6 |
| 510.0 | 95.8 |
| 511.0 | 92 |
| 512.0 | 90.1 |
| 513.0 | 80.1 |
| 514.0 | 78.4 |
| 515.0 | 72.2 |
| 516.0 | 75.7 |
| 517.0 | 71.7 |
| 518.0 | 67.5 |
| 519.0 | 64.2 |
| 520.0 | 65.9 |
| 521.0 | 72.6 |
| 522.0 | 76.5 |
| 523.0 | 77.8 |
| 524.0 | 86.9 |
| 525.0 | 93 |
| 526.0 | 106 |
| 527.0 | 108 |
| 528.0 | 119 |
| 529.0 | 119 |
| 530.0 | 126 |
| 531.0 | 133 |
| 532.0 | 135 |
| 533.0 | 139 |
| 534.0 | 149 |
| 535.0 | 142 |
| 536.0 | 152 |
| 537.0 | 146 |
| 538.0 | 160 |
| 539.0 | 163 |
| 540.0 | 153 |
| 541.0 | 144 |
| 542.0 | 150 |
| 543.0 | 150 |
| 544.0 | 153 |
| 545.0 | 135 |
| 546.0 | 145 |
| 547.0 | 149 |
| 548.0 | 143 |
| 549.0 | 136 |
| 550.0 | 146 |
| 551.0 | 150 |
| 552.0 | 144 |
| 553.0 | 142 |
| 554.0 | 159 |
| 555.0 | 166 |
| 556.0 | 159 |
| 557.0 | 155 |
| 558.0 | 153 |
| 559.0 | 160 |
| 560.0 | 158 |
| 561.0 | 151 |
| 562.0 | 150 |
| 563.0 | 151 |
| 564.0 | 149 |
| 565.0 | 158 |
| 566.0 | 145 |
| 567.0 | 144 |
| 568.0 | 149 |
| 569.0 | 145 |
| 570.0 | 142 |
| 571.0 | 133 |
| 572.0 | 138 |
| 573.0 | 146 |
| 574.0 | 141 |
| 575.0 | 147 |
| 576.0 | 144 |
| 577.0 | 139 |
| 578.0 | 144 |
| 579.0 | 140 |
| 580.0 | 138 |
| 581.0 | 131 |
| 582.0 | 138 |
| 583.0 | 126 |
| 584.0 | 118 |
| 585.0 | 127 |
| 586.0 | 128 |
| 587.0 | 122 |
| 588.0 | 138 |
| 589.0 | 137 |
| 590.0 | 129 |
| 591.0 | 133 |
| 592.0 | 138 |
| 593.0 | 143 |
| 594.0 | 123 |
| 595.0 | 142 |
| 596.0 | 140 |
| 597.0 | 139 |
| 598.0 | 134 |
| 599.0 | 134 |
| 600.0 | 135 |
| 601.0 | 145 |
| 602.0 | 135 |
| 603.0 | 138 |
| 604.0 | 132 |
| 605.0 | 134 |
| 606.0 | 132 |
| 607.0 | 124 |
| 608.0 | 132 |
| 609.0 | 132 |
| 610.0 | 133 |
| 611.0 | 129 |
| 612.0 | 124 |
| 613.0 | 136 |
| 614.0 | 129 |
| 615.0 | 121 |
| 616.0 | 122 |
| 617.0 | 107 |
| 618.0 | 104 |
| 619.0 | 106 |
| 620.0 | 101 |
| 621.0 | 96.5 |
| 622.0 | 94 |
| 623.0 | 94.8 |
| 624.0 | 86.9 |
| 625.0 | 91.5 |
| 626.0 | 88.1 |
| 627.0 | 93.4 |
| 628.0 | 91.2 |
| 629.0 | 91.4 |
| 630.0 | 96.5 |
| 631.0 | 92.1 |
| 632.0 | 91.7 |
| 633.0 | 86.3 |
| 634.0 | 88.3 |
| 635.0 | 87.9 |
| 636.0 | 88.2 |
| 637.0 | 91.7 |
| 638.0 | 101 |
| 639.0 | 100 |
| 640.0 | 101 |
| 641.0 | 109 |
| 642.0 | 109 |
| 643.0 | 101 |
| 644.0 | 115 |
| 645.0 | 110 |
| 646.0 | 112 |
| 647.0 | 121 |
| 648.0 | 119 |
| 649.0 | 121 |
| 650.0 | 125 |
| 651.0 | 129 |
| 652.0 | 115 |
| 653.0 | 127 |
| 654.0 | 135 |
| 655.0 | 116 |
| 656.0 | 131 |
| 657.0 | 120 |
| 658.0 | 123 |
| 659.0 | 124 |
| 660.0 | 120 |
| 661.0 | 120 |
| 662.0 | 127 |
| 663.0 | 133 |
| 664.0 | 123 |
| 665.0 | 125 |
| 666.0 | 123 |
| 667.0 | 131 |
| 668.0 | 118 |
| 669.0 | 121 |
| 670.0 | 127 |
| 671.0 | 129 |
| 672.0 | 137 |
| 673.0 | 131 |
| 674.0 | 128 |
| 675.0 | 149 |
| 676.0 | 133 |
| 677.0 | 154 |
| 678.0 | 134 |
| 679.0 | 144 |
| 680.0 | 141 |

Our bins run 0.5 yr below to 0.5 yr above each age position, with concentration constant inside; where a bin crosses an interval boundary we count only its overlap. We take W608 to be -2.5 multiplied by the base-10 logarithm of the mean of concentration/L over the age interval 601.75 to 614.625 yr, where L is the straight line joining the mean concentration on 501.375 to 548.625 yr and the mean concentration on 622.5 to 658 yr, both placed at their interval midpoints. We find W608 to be -0.21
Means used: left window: 115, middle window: 131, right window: 105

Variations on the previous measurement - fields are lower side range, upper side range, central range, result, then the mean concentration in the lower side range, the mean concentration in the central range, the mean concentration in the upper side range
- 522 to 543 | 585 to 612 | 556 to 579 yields -0.12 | 129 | 147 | 134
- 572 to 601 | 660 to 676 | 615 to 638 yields 0.35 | 136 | 95.7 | 128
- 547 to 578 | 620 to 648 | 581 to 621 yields -0.07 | 148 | 129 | 97.8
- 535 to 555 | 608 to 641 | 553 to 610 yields -0.10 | 149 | 140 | 104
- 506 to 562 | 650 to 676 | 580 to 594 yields -0.06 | 123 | 131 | 127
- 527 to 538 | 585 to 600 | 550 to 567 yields -0.13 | 136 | 153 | 134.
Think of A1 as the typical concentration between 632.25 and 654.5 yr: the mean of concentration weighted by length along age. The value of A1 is 109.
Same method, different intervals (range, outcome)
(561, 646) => 123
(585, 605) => 135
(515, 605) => 133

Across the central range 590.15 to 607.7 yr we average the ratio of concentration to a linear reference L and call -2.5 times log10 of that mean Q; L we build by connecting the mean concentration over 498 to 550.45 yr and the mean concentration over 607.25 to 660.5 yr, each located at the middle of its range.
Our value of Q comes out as -0.20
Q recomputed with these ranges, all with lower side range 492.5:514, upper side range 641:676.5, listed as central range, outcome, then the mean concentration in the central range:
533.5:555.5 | -0.232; 149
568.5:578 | -0.172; 142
